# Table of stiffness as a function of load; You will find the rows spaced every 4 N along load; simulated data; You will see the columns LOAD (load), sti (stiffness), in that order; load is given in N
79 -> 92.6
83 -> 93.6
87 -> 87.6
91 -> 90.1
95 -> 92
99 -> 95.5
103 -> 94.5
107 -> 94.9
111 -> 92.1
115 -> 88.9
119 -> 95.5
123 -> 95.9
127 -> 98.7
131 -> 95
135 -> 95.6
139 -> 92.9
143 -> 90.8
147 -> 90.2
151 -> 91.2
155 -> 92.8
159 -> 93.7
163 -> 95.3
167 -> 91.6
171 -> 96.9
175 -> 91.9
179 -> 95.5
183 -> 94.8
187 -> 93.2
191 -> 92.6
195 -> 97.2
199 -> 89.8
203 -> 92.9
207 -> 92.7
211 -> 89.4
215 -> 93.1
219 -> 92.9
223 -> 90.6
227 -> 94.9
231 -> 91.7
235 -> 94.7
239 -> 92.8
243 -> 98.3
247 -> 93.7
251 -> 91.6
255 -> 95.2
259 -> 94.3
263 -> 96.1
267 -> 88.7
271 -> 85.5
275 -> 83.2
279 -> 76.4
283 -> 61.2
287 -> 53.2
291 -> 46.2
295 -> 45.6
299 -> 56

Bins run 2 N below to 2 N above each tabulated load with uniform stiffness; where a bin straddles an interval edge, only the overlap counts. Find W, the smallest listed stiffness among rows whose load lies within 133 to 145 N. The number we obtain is 90.8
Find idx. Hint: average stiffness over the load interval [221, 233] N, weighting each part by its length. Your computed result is 92.4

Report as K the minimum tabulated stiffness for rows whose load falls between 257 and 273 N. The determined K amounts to 85.5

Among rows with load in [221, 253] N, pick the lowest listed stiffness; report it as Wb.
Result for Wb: 90.6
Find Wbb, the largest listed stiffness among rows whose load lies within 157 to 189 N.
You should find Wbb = 96.9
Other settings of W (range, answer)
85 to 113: 87.6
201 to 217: 89.4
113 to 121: 88.9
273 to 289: 53.2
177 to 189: 93.2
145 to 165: 90.2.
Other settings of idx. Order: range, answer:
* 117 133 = 96.3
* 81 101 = 91.8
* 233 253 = 94.2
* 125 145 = 94.6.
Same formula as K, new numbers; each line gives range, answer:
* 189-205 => 89.8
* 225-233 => 91.7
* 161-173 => 91.6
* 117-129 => 95.5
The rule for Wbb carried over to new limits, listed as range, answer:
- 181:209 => 97.2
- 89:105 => 95.5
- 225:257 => 98.3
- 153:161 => 93.7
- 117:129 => 98.7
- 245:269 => 96.1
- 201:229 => 94.9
